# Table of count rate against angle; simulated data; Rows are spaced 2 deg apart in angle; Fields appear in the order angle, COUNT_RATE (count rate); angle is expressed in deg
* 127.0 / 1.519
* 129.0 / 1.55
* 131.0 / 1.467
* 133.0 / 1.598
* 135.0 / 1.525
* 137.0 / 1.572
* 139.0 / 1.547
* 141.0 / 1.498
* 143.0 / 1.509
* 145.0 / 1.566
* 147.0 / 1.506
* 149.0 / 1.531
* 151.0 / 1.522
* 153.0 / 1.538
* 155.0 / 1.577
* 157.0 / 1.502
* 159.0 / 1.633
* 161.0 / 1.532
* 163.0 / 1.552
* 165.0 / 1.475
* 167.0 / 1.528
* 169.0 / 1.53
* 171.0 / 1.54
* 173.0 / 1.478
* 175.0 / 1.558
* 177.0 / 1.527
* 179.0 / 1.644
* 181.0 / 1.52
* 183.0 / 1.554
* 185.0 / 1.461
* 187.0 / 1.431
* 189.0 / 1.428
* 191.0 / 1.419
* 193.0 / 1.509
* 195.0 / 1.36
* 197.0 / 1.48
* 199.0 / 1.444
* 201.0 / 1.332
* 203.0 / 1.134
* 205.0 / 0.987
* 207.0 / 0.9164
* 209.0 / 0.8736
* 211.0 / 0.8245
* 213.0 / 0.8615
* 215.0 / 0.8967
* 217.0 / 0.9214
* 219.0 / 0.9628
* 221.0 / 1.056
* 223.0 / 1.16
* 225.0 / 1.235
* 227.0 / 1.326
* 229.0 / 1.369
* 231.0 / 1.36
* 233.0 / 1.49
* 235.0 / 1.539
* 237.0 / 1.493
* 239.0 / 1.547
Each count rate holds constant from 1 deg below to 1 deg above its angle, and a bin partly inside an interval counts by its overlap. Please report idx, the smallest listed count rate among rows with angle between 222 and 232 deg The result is 1.16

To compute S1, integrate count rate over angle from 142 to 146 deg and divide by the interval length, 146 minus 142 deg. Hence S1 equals 1.54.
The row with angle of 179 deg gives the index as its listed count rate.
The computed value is 1.644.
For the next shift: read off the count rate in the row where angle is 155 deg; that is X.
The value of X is 1.577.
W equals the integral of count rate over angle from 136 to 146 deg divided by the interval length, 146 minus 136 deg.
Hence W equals 1.54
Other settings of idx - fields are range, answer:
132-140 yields 1.525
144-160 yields 1.502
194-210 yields 0.8736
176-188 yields 1.431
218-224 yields 0.9628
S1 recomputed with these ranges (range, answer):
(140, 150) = 1.52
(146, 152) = 1.52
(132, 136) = 1.56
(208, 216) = 0.864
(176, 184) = 1.56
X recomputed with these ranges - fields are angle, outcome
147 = 1.506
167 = 1.528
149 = 1.531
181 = 1.52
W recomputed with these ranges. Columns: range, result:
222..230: 1.27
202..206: 1.06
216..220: 0.942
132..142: 1.55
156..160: 1.57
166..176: 1.53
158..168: 1.54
